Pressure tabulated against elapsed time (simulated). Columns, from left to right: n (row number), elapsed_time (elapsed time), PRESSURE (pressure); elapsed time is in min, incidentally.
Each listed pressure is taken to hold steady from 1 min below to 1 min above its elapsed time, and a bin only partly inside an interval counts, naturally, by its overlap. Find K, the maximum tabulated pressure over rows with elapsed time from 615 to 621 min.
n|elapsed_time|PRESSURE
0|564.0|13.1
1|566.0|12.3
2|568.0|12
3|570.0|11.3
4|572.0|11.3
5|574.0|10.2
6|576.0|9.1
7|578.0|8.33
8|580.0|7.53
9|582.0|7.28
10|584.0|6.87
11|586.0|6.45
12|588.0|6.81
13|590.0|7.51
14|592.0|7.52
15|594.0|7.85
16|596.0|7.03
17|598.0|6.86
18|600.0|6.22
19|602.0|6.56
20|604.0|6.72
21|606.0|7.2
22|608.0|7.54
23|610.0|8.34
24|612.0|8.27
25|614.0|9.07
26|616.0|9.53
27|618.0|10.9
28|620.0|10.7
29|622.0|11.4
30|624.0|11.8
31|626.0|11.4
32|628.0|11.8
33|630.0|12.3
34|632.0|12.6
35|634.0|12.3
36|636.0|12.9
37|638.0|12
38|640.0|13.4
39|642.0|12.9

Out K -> 10.9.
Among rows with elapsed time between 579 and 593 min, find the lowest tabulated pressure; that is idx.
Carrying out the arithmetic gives 6.45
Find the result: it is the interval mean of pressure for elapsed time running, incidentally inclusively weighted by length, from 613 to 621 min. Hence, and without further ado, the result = 10.1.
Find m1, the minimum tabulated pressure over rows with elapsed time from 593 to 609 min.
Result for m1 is 6.22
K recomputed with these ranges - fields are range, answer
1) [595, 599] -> 7.03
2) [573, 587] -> 10.2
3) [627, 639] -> 12.9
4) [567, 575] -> 12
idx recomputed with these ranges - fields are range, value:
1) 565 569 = 12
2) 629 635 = 12.3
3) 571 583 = 7.28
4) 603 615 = 6.72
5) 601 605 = 6.56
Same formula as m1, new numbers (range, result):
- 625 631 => 11.4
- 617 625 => 10.7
